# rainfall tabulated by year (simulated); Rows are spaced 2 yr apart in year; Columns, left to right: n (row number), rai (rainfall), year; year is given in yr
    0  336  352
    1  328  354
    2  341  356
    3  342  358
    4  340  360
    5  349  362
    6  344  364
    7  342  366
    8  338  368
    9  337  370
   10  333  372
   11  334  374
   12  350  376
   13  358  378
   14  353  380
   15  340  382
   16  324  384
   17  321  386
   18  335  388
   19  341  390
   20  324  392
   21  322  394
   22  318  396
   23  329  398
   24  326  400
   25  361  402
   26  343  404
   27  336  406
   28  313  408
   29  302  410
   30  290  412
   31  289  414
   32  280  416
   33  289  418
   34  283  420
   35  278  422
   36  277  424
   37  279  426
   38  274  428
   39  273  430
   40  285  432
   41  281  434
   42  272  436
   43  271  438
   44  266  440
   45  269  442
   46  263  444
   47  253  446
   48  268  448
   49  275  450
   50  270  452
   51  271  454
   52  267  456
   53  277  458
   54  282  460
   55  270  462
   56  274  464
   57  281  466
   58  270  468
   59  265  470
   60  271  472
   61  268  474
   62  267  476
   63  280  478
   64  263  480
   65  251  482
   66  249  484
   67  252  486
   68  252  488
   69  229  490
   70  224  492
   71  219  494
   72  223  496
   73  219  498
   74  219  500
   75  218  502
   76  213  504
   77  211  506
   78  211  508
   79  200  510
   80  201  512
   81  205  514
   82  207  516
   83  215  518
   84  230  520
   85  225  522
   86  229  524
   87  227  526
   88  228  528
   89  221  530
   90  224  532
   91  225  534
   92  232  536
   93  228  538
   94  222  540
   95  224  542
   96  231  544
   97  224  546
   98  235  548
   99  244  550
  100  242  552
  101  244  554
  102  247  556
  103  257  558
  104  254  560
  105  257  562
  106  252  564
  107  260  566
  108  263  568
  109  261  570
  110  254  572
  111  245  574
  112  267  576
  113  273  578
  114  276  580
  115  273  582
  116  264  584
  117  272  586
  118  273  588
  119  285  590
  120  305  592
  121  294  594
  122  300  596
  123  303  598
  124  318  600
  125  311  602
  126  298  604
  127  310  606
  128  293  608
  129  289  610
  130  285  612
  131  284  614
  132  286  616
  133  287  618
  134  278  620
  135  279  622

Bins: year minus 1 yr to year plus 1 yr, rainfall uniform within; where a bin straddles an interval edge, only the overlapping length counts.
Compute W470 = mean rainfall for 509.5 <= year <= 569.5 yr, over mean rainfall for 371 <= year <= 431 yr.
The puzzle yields 0.74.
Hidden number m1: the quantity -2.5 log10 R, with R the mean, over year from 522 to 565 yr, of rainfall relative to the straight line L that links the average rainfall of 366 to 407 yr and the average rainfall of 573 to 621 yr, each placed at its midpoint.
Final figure 0.26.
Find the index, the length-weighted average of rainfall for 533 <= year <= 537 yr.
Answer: 228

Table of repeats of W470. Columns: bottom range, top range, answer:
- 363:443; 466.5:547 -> 0.74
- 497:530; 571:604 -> 1.31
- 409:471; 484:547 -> 0.81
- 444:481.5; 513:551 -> 0.83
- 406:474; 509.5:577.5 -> 0.85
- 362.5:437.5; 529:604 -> 0.82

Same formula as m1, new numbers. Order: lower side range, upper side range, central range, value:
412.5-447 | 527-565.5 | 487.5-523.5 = 0.15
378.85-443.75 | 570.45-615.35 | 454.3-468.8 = 0.09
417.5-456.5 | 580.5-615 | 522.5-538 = 0.24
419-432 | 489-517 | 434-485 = -0.08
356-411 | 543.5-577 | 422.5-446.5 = 0.14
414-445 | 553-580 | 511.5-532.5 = 0.20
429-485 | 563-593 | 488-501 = 0.20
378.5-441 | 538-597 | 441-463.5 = 0.09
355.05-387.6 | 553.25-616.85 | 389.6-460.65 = 0.12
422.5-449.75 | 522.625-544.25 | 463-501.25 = 0.00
